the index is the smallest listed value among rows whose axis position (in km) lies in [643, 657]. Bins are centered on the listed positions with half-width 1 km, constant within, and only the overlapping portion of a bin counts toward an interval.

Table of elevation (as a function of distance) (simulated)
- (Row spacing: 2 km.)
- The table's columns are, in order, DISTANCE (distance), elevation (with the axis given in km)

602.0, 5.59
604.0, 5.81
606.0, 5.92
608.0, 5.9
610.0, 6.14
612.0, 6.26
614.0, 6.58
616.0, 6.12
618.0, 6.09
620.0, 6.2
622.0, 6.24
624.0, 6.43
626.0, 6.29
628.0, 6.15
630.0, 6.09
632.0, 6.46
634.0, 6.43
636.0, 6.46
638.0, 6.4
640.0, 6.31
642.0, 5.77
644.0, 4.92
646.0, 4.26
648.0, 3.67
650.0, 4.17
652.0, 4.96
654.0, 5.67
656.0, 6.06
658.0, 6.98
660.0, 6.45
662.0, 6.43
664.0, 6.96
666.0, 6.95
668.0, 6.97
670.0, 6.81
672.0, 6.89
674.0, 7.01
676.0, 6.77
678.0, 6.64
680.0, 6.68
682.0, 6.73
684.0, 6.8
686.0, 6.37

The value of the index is 3.67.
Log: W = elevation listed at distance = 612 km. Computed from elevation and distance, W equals 6.26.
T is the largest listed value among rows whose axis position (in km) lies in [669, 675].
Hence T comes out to 7.01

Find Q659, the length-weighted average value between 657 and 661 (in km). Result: 6.71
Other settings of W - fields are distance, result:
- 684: 6.8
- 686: 6.37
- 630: 6.09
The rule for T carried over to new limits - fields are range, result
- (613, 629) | 6.58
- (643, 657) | 6.06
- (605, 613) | 6.26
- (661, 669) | 6.97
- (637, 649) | 6.4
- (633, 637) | 6.46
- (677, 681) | 6.68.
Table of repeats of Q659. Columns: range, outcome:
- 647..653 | 4.27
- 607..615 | 6.22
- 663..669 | 6.96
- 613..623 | 6.25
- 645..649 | 3.96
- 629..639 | 6.37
